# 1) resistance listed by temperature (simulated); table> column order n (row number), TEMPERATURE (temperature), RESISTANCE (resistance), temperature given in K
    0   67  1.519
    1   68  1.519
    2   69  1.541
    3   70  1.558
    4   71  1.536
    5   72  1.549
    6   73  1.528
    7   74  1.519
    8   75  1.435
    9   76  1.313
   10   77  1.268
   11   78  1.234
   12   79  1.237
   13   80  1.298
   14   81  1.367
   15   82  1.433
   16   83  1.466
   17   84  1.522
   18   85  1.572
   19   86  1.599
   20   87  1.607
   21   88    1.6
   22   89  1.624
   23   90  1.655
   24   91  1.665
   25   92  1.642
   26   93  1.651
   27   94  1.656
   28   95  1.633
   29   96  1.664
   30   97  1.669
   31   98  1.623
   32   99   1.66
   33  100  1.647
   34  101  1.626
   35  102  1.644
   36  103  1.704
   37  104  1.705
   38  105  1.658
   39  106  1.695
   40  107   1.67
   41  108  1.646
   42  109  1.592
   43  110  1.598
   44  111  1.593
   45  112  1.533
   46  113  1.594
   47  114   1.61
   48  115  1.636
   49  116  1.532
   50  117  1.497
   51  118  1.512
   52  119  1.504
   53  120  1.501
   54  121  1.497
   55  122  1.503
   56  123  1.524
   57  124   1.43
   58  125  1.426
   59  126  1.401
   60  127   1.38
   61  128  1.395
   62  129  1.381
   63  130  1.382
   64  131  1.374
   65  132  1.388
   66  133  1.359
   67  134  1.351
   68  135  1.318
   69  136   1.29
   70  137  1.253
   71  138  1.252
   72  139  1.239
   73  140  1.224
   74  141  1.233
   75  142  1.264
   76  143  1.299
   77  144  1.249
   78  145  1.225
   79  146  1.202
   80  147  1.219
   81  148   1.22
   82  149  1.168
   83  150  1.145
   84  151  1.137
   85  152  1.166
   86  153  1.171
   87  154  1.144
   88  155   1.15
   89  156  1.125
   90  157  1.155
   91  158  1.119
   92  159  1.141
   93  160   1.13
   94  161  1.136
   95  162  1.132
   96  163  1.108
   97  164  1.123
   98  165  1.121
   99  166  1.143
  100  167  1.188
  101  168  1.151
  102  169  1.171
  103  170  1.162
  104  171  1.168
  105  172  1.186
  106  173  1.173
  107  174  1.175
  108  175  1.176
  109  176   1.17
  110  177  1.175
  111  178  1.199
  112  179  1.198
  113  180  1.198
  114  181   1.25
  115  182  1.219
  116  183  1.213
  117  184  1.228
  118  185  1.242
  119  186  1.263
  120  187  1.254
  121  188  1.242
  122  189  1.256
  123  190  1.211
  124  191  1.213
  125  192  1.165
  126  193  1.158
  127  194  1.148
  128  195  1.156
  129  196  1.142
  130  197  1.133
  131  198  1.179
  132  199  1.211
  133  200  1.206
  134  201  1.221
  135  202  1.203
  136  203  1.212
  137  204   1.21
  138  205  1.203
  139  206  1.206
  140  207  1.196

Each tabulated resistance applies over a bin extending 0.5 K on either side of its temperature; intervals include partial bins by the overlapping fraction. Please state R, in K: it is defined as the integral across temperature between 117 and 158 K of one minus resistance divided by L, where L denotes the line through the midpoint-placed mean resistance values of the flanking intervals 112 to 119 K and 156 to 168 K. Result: 1.7 K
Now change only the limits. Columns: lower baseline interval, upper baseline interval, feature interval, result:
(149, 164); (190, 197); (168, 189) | -0.9 K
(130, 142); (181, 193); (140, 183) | 2.9 K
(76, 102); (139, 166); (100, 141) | -3.7 K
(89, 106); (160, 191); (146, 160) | 1.7 K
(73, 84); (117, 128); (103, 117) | -1.7 K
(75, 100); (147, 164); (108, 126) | -2.2 K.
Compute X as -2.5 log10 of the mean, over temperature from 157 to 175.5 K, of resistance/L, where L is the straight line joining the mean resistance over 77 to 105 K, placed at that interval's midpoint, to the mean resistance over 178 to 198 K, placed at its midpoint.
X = 0.120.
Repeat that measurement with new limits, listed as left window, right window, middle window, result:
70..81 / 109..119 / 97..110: -0.09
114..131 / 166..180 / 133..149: 0.09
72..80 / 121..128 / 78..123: -0.12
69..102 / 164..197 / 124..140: 0.02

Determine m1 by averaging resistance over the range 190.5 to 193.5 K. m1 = 1.18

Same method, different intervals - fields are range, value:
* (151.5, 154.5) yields 1.16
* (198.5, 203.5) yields 1.21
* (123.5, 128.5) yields 1.41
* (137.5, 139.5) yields 1.25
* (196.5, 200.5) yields 1.18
